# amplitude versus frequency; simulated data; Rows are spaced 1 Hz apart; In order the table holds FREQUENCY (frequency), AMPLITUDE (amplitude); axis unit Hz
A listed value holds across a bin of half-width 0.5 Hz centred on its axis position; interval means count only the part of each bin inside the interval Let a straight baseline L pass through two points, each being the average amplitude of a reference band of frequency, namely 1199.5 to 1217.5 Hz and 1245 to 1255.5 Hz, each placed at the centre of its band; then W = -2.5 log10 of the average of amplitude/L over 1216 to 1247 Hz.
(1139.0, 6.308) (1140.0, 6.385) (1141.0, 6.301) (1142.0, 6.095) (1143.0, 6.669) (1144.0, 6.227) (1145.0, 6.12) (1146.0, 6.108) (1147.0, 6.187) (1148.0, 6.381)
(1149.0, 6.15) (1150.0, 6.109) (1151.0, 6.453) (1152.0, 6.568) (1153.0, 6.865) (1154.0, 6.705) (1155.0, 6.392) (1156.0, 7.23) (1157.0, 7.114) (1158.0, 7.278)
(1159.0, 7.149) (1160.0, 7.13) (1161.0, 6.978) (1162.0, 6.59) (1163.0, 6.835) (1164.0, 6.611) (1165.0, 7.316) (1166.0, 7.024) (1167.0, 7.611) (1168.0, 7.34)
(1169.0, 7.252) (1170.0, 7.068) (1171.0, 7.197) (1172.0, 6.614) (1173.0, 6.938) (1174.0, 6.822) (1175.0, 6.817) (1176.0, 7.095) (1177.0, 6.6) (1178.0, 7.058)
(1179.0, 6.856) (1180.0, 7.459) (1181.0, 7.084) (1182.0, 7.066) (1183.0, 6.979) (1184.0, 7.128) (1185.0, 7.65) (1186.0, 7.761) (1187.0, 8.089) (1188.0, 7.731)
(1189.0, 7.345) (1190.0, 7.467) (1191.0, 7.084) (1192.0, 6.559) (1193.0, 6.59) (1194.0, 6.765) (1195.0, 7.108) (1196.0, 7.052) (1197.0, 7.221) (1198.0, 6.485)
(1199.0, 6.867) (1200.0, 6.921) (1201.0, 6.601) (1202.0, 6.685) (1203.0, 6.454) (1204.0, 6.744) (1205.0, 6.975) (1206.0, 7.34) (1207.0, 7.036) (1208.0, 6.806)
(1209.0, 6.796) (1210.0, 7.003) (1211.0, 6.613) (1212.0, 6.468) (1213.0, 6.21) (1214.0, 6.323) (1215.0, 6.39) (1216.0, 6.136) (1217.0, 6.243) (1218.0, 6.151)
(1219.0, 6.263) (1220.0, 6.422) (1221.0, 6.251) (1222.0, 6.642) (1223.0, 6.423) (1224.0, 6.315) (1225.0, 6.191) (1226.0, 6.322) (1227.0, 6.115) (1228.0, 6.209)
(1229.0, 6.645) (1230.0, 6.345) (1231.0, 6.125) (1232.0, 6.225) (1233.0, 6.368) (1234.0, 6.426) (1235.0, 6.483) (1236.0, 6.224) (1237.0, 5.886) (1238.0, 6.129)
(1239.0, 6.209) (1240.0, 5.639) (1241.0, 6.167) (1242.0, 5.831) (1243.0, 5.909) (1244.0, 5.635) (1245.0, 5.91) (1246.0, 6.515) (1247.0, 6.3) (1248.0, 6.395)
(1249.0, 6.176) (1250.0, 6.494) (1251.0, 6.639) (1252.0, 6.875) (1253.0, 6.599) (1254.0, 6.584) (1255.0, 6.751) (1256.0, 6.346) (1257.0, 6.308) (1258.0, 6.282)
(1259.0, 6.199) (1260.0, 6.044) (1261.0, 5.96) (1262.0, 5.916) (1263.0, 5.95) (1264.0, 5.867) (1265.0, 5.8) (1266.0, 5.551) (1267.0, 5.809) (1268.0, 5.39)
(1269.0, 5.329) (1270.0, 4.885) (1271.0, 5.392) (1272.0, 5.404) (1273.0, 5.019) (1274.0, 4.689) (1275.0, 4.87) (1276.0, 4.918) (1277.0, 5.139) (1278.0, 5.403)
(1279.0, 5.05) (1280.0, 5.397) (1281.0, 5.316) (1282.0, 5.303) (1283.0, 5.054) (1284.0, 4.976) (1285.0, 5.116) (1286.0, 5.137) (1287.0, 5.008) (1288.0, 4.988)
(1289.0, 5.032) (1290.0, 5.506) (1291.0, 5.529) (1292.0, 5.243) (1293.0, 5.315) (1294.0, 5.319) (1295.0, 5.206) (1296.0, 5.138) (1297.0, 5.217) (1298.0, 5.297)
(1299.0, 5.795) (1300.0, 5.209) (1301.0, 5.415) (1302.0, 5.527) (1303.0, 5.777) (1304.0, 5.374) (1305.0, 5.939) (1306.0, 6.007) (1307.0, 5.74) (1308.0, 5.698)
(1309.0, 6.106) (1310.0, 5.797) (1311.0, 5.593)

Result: 0.06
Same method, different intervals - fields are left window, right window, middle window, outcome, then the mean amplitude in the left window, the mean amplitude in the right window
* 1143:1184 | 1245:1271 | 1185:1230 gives -0.04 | 6.84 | 6.1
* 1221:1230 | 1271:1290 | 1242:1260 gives -0.10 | 6.35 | 5.12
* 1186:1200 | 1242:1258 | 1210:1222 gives 0.07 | 7.12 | 6.34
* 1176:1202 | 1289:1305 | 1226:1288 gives 0.03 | 7.09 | 5.4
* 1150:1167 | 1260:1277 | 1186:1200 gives -0.11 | 6.89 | 5.43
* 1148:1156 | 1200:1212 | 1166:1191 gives -0.09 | 6.51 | 6.81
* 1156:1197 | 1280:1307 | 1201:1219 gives 0.00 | 7.11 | 5.34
